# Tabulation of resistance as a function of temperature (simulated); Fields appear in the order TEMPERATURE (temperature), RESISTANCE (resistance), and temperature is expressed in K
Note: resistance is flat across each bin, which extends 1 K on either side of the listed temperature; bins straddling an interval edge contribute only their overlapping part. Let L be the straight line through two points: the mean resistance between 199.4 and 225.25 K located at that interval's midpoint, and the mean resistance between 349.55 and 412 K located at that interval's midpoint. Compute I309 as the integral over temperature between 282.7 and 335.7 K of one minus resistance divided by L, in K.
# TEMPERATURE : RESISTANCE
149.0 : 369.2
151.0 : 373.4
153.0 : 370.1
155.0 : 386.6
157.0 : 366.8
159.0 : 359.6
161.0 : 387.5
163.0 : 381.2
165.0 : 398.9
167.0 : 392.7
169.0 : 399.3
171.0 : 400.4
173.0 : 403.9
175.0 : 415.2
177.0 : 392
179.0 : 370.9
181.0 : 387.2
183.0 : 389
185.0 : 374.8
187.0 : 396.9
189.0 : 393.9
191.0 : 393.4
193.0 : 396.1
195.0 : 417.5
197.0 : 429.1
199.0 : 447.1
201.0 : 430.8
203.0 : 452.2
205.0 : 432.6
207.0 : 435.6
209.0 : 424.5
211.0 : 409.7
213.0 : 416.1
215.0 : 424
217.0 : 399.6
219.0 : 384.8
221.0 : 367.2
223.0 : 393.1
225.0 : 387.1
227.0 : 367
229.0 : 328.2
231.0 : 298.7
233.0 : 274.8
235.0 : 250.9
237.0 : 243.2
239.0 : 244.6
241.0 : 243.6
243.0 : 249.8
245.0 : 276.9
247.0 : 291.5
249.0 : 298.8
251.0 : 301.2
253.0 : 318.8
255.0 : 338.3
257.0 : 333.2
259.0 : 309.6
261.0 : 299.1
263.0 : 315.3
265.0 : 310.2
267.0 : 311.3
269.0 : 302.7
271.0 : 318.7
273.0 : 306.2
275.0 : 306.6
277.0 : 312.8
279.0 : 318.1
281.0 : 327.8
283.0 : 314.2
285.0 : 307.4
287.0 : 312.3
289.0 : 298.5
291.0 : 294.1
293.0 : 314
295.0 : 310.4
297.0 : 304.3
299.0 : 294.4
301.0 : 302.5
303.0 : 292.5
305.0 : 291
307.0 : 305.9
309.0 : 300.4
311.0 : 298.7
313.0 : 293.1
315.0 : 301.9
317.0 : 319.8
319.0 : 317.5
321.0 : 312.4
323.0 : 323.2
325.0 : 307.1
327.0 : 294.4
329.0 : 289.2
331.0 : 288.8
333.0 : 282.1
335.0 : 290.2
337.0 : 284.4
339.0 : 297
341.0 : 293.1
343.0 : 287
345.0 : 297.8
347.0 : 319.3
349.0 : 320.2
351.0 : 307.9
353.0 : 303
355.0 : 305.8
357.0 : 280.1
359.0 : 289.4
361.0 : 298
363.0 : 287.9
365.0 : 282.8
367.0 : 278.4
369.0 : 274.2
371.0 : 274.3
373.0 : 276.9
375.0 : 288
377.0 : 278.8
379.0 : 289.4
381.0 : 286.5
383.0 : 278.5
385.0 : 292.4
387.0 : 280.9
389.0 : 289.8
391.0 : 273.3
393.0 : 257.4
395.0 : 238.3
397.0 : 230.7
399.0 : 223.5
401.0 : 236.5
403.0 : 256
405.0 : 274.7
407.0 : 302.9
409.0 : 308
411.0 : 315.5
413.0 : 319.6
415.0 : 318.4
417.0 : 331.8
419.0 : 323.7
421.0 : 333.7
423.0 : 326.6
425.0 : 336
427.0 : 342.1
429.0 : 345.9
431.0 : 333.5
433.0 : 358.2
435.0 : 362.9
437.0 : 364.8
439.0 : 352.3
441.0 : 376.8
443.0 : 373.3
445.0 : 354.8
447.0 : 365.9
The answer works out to 5.4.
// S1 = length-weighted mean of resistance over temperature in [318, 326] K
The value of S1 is 315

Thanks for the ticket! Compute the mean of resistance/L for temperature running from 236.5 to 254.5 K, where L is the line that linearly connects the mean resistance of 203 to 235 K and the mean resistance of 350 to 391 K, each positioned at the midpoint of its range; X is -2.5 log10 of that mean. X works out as 0.297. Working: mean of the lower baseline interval 381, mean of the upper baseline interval 287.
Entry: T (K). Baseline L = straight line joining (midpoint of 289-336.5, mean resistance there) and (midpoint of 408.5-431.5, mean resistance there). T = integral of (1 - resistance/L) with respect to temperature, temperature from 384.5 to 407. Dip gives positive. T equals 4.3 K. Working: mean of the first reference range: 301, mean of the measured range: 261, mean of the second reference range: 328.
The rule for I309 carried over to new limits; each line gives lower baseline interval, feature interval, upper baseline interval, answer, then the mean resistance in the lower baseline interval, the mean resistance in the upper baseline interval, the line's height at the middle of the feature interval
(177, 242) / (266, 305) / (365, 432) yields 3.90 K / 375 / 291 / 342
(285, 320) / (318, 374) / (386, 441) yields 1.71 K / 303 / 306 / 304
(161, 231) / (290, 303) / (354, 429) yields 1.53 K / 399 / 289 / 343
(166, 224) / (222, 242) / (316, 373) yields 4.02 K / 406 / 296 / 379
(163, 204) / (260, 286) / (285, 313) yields 1.01 K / 404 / 301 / 324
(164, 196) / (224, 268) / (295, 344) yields 6.27 K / 395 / 299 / 350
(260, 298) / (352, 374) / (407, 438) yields 2.53 K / 310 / 334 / 324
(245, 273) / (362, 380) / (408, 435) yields 2.42 K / 310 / 331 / 325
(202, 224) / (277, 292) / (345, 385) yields 1.89 K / 413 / 291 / 355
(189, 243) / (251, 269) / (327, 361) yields 1.56 K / 371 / 296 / 345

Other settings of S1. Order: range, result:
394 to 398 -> 234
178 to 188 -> 384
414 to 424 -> 327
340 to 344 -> 290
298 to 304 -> 296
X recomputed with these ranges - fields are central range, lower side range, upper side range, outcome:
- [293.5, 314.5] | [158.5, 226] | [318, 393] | 0.09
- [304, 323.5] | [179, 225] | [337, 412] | 0.07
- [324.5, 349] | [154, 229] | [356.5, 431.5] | 0.09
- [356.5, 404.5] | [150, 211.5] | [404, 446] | 0.26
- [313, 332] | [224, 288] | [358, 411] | -0.06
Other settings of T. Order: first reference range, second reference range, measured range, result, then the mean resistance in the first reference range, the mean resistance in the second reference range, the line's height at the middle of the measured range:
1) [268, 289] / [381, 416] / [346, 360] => -0.7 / 312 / 277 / 290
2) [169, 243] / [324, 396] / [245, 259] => 1.6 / 377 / 288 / 350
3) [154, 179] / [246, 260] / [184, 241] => -4.3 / 390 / 313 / 349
